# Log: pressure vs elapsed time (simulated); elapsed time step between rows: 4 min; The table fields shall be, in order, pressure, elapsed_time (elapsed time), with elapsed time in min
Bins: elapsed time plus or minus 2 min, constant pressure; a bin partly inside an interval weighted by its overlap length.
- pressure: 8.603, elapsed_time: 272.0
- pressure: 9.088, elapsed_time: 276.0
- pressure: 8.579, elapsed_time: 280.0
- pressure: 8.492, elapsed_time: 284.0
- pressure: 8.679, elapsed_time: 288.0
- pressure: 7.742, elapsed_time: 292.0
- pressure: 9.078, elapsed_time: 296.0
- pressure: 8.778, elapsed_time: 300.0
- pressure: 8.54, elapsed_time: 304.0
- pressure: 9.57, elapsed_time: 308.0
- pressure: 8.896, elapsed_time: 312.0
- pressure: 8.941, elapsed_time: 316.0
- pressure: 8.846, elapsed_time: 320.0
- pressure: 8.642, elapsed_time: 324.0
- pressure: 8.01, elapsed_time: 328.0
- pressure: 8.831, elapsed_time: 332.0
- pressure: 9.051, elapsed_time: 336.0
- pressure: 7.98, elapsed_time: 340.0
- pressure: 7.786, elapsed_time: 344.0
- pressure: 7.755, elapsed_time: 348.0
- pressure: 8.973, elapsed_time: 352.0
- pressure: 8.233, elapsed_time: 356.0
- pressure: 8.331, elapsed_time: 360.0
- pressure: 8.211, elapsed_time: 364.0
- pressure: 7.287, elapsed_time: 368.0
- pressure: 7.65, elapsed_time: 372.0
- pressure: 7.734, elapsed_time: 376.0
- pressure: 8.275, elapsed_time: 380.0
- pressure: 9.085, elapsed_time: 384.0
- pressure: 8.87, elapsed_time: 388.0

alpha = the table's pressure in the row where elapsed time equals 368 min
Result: 7.287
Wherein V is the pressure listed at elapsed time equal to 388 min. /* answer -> 8.87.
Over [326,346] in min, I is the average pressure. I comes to 8.33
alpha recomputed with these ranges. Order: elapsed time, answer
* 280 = 8.579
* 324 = 8.642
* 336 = 9.051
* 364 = 8.211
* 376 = 7.734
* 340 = 7.98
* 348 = 7.755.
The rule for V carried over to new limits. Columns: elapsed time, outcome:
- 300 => 8.778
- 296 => 9.078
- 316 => 8.941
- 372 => 7.65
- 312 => 8.896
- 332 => 8.831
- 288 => 8.679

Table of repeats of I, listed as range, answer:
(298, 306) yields 8.66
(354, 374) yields 7.94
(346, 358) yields 8.32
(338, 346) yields 7.88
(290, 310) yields 8.74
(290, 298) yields 8.41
